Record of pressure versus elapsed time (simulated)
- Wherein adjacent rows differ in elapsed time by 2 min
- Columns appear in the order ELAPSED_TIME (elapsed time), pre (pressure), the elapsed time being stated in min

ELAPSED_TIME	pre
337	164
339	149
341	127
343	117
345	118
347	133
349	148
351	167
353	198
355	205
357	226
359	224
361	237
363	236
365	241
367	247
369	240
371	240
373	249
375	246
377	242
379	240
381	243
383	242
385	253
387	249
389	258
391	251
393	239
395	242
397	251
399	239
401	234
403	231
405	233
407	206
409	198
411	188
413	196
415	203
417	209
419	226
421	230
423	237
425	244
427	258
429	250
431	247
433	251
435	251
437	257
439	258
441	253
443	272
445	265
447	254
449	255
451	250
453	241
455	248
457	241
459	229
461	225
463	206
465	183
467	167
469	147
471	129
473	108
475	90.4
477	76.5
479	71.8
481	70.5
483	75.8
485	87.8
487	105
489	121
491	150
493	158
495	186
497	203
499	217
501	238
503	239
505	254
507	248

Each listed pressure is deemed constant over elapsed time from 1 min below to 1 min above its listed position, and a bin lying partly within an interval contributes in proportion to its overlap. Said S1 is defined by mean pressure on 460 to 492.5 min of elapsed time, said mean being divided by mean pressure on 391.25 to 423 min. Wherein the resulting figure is 0.57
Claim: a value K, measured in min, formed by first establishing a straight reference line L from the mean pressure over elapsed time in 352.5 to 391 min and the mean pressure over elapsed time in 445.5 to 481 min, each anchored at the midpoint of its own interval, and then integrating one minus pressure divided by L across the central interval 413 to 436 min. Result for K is -3.3 min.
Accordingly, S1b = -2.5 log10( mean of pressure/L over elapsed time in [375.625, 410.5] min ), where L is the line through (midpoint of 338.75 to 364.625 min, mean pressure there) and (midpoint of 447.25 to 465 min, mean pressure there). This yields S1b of -0.19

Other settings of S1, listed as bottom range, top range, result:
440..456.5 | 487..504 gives 0.72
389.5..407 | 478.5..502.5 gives 0.60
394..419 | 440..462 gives 1.13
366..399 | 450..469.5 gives 0.88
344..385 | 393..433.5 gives 1.05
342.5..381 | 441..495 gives 0.82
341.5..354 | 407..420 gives 1.39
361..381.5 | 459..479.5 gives 0.60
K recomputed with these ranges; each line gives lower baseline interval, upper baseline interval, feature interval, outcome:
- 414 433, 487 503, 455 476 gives 2.9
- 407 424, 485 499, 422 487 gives -4.7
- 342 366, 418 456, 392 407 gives -1.0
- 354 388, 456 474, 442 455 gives -4.3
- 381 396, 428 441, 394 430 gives 3.4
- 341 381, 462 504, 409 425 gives -3.2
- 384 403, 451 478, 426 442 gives -3.5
